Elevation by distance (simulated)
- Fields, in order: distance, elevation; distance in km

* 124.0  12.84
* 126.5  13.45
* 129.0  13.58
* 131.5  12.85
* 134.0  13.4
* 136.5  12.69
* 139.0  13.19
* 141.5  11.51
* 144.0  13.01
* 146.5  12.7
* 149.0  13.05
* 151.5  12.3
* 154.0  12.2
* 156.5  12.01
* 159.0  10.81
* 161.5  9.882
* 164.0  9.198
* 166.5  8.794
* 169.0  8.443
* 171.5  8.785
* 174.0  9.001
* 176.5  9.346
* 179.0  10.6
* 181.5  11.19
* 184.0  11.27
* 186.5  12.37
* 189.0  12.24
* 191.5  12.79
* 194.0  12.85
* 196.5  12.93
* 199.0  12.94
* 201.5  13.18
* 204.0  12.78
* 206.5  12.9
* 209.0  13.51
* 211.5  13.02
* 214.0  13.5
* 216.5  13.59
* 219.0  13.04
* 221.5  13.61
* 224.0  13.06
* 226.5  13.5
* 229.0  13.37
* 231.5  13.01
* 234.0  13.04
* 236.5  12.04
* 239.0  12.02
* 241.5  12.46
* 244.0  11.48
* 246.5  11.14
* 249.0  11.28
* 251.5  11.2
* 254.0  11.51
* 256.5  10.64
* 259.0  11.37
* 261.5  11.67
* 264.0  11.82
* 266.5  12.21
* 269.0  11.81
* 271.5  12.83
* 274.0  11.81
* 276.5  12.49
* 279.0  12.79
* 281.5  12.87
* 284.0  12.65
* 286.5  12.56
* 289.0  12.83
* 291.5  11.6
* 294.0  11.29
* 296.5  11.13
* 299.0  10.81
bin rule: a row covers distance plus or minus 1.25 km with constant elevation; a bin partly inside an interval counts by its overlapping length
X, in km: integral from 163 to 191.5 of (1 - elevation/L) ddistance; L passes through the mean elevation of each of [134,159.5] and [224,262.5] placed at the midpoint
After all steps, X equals 4.8 km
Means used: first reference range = 12.4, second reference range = 12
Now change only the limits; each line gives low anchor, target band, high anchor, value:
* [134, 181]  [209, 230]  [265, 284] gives -2.82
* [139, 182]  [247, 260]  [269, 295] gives 0.87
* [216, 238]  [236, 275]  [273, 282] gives 3.22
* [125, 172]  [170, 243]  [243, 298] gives -3.31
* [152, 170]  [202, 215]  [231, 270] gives -2.41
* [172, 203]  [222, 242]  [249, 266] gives -2.37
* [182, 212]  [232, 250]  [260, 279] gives 0.54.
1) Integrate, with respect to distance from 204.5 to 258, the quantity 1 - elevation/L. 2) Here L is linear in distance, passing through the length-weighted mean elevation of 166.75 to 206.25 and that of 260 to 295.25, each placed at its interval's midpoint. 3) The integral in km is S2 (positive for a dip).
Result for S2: -3.4 km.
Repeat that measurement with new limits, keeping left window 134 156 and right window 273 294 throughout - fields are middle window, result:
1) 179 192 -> 0.8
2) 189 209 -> -0.6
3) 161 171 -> 2.8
